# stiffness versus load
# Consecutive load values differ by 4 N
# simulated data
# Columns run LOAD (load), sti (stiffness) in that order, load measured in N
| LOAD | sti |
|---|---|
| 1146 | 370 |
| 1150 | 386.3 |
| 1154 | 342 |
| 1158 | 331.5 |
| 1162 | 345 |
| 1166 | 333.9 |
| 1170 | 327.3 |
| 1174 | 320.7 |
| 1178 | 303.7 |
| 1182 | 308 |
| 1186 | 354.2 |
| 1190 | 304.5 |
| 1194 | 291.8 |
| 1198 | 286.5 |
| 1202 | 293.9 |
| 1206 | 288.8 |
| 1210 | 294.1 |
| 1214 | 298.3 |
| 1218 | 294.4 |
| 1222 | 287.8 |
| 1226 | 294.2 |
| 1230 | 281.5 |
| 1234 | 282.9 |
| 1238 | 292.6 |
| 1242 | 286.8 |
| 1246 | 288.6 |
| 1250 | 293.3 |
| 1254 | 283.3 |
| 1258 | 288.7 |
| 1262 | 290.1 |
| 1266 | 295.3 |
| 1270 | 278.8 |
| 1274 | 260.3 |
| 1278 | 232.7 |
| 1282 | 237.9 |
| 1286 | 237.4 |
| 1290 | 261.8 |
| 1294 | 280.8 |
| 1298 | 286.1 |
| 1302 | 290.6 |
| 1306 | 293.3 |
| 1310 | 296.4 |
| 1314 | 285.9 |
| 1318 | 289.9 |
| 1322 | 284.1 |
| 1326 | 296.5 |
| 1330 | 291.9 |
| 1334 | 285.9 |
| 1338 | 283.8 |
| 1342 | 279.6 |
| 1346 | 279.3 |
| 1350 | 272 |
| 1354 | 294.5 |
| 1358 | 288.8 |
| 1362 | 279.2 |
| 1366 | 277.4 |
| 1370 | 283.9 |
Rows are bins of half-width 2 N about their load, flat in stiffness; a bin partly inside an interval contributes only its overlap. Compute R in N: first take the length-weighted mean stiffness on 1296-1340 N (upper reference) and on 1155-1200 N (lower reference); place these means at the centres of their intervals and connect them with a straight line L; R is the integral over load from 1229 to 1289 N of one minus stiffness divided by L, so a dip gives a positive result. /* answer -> 5.4 N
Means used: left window 319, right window 289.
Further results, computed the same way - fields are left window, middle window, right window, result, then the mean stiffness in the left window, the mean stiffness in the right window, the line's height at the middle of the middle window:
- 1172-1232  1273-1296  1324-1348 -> 3.2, 300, 286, 292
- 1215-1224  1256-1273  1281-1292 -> -1.6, 292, 246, 261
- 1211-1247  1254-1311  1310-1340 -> 3.1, 290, 289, 289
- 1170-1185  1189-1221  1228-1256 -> 1.1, 316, 287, 304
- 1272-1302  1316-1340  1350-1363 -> -1.2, 259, 286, 275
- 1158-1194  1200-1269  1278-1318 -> 2.1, 323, 273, 299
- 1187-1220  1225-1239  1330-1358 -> 0.3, 296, 284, 293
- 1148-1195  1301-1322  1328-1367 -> 0.2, 330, 283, 293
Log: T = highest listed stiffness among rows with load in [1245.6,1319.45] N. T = 296.4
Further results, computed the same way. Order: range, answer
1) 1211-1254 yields 298.3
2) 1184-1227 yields 354.2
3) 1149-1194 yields 386.3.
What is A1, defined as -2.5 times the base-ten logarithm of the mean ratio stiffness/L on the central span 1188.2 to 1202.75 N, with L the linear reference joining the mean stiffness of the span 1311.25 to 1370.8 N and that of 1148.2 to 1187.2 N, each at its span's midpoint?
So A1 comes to 0.114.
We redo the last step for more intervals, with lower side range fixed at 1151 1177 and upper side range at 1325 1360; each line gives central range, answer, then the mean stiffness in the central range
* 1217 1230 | 0.099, 290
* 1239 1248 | 0.088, 288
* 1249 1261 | 0.077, 288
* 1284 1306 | 0.095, 273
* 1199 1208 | 0.116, 291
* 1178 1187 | 0.023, 322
